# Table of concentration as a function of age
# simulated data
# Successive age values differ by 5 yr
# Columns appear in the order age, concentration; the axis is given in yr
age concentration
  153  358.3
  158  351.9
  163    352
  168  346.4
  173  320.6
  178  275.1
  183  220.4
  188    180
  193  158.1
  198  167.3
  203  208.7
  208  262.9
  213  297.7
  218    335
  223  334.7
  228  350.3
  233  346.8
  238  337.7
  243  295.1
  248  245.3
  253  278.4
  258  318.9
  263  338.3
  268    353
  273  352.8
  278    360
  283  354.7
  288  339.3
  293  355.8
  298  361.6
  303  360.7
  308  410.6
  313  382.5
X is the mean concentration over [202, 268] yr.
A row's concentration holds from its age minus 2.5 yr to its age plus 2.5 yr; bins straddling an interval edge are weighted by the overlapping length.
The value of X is 308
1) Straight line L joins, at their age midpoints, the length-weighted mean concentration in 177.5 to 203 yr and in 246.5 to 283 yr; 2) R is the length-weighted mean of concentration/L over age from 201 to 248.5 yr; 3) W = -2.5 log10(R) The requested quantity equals -0.194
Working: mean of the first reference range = 195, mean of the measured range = 305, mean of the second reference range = 325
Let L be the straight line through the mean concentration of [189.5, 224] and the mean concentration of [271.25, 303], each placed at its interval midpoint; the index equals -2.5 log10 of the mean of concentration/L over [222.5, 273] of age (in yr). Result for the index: -0.07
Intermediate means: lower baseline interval 246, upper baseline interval 355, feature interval 321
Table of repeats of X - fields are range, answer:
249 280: 329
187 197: 167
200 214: 249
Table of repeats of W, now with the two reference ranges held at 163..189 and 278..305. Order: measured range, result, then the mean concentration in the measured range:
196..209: 0.39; 209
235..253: 0.11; 292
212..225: -0.06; 325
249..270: 0.06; 316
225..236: -0.10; 347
